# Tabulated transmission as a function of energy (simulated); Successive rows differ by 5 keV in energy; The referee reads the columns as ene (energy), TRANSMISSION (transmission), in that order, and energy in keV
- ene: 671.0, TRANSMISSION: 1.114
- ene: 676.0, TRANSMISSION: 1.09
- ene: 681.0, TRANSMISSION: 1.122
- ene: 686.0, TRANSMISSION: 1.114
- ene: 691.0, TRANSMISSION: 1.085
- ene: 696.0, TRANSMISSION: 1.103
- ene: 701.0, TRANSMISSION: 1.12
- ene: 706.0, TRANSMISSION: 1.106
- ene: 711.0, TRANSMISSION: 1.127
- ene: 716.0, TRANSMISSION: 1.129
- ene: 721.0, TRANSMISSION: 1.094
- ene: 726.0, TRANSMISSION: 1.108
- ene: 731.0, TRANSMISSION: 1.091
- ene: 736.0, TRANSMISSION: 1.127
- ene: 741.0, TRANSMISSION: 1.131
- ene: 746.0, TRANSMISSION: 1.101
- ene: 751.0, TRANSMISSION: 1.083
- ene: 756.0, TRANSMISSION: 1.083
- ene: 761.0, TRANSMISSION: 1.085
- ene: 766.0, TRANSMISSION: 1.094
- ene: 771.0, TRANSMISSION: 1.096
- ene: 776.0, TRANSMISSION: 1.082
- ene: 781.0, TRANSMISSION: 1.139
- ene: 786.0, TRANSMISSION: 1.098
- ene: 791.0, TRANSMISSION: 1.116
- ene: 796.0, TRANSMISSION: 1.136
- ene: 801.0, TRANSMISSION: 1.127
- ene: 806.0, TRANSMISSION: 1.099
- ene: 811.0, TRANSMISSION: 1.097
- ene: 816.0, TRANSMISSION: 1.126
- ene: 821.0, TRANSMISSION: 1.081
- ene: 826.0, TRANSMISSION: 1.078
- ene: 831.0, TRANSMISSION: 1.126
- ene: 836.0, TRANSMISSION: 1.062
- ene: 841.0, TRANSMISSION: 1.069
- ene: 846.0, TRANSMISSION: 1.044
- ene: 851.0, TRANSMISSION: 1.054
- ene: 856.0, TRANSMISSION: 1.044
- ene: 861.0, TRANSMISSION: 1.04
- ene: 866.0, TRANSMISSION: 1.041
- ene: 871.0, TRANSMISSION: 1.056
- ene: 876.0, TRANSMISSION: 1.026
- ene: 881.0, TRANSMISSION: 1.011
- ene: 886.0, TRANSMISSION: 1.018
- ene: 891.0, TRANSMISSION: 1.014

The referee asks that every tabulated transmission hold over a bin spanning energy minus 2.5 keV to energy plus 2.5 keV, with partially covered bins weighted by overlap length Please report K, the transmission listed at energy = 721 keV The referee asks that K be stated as 1.094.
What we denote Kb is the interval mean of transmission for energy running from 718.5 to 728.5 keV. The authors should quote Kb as 1.1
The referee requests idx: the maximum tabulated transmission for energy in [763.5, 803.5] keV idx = 1.139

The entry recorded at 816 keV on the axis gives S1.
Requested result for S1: 1.126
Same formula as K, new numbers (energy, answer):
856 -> 1.044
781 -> 1.139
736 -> 1.127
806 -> 1.099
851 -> 1.054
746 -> 1.101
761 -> 1.085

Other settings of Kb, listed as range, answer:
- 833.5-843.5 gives 1.07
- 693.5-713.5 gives 1.11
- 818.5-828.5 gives 1.08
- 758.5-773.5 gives 1.09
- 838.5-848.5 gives 1.06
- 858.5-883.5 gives 1.03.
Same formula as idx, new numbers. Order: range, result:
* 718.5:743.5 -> 1.131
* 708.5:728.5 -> 1.129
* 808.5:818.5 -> 1.126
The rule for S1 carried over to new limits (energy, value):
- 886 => 1.018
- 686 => 1.114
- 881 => 1.011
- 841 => 1.069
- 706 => 1.106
